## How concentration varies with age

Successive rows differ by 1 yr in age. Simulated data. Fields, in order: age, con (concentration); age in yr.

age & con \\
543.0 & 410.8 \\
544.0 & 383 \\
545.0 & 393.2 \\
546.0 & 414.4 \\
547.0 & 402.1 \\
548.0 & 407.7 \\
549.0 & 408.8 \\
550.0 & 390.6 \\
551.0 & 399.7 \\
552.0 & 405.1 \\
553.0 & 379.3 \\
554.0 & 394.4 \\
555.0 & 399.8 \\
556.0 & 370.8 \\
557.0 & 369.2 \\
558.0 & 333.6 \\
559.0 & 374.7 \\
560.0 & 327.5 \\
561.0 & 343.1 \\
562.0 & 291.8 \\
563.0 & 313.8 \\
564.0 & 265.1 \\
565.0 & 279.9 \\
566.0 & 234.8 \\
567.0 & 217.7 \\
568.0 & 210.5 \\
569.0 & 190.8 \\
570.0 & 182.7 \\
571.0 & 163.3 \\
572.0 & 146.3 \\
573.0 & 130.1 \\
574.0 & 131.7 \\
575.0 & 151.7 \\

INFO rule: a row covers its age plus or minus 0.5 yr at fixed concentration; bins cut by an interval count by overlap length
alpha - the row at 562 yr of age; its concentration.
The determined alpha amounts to 291.8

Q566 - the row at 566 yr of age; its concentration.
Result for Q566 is 234.8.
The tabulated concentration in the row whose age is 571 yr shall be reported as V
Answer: 163.3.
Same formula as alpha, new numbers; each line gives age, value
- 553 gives 379.3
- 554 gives 394.4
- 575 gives 151.7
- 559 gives 374.7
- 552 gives 405.1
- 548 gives 407.7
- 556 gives 370.8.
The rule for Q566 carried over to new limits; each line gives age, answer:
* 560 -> 327.5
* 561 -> 343.1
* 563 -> 313.8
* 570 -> 182.7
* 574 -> 131.7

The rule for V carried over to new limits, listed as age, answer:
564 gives 265.1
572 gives 146.3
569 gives 190.8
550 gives 390.6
